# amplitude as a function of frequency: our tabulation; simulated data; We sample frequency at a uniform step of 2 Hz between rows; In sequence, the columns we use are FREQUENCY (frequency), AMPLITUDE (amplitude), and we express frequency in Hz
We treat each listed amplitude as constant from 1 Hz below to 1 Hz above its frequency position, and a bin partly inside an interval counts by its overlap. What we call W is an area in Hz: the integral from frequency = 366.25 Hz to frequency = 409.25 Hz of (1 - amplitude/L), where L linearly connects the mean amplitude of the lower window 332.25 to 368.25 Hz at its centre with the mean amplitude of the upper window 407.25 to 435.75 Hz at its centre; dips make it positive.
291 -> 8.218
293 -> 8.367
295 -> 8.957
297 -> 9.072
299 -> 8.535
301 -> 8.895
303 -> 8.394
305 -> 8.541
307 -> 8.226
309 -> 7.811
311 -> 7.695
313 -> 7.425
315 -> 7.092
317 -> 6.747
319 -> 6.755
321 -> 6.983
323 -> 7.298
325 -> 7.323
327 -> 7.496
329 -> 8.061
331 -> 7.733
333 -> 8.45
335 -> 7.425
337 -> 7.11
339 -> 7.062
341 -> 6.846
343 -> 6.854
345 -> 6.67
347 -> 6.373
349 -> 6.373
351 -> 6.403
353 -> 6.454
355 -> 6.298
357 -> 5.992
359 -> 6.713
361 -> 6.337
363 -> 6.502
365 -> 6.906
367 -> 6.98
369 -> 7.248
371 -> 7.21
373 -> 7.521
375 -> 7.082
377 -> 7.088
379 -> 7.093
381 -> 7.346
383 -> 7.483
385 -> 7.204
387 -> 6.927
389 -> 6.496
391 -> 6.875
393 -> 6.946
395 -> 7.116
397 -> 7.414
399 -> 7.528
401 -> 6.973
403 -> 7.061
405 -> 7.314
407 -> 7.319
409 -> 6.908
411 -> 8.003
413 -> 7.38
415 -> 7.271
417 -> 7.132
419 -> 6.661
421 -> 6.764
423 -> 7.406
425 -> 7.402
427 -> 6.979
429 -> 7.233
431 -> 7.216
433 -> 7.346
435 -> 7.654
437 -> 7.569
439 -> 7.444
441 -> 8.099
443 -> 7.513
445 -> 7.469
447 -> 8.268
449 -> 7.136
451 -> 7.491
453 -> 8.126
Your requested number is -0.9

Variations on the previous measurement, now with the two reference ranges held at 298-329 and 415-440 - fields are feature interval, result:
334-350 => 1.6 Hz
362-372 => 0.7 Hz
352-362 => 1.5 Hz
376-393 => 0.8 Hz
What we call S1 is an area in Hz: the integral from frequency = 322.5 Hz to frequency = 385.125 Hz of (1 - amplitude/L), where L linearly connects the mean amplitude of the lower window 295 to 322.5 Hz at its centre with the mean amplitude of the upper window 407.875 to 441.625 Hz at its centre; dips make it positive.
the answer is 5.2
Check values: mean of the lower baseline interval 7.89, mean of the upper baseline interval 7.31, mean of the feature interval 7.02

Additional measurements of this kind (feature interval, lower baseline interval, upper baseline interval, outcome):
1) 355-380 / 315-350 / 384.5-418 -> 1.0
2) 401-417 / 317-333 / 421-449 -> 0.4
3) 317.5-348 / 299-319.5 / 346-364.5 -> -0.6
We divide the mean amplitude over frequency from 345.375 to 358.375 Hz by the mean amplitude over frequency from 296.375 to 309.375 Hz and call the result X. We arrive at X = 0.7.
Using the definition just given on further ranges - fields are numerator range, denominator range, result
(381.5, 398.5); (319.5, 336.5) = 0.94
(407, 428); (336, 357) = 1.09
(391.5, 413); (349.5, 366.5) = 1.12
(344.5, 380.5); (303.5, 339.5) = 0.90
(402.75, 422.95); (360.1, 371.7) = 1.05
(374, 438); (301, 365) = 1.00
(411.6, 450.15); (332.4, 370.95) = 1.09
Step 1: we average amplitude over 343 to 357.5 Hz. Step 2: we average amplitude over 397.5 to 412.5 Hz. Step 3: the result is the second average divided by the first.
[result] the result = 1.14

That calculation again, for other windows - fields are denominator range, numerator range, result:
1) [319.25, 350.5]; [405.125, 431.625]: 1.00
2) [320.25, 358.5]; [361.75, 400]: 1.01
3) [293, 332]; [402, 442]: 0.93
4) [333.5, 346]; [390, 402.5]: 1.01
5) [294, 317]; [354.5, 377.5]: 0.84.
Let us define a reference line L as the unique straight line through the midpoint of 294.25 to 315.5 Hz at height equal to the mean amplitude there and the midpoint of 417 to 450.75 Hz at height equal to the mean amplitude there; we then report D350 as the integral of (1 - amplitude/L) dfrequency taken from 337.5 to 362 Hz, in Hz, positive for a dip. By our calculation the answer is 4.3 Hz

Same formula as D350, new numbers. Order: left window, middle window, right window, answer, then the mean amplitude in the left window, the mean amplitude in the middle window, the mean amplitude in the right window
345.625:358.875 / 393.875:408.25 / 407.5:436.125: -0.54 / 6.35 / 7.24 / 7.24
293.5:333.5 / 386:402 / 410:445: 1.01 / 7.87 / 7.03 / 7.36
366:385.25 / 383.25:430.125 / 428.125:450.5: 1.46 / 7.23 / 7.15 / 7.54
